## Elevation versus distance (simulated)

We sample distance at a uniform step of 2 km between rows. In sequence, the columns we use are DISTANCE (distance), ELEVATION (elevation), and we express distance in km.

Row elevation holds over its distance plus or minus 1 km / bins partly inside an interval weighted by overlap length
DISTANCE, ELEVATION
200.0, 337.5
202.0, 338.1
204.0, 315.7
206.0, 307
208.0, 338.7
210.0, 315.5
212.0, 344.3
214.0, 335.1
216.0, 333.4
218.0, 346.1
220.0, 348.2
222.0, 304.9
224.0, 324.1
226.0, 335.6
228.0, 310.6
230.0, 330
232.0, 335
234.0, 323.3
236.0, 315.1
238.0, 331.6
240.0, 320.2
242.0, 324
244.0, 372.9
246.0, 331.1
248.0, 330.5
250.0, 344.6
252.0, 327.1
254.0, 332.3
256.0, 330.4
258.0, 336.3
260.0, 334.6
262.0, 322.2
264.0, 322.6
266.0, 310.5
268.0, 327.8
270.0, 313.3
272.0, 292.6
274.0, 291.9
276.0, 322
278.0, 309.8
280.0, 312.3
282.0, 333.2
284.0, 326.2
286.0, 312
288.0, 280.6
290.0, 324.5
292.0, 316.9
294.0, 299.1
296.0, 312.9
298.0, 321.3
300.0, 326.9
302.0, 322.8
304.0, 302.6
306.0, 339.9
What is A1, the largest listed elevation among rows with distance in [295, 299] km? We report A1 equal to 321.3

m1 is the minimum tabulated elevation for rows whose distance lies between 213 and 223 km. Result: 304.9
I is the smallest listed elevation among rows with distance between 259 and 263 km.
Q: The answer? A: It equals 322.2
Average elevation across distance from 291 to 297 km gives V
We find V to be 310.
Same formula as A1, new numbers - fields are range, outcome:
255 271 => 336.3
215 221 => 348.2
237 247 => 372.9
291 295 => 316.9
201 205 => 338.1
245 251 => 344.6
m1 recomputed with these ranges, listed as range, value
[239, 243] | 320.2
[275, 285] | 309.8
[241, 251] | 324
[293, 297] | 299.1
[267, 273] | 292.6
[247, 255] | 327.1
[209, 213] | 315.5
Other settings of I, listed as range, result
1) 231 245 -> 315.1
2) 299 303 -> 322.8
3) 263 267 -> 310.5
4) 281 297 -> 280.6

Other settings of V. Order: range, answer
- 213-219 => 338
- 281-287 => 324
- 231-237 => 324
